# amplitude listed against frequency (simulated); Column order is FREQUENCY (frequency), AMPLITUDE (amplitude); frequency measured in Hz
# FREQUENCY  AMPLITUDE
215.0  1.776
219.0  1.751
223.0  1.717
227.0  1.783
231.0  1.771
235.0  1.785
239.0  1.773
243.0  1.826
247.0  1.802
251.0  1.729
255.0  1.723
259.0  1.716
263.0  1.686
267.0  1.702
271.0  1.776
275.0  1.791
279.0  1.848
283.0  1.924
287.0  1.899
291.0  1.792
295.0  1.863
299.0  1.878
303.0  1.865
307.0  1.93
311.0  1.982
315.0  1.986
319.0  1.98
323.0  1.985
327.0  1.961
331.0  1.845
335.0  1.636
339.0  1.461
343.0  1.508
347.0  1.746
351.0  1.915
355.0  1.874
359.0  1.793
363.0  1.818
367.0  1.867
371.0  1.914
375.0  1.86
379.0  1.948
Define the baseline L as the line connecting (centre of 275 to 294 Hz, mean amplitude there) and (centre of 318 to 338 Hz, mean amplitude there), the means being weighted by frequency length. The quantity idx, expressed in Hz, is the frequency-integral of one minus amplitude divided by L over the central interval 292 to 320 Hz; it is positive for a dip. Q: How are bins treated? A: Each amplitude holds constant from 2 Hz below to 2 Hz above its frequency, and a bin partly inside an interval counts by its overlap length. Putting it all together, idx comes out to -0.9 Hz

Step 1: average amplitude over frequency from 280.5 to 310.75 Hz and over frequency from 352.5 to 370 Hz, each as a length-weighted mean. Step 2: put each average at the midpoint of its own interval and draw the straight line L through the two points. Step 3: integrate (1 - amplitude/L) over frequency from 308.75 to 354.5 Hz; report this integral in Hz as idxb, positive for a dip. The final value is 1.0 Hz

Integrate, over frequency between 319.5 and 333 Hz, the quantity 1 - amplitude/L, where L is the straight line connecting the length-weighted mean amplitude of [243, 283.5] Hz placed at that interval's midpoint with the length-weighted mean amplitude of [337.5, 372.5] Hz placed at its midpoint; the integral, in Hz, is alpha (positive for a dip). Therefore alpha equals -1.3 Hz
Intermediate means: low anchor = 1.77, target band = 1.94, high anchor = 1.77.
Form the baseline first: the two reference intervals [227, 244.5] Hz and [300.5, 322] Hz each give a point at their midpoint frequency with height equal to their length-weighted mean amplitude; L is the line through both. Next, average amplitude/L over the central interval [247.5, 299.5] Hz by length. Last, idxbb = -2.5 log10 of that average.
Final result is 0.045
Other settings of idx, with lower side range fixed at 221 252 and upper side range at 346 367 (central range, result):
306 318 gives -1.03 Hz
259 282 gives 0.37 Hz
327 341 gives 1.02 Hz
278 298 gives -0.73 Hz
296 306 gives -0.38 Hz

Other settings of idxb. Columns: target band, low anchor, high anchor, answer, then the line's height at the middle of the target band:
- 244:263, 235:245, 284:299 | 0.8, 1.81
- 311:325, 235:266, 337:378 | -1.7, 1.77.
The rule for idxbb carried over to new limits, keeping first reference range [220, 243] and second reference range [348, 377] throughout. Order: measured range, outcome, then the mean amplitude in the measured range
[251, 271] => 0.05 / 1.72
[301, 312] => -0.06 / 1.92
